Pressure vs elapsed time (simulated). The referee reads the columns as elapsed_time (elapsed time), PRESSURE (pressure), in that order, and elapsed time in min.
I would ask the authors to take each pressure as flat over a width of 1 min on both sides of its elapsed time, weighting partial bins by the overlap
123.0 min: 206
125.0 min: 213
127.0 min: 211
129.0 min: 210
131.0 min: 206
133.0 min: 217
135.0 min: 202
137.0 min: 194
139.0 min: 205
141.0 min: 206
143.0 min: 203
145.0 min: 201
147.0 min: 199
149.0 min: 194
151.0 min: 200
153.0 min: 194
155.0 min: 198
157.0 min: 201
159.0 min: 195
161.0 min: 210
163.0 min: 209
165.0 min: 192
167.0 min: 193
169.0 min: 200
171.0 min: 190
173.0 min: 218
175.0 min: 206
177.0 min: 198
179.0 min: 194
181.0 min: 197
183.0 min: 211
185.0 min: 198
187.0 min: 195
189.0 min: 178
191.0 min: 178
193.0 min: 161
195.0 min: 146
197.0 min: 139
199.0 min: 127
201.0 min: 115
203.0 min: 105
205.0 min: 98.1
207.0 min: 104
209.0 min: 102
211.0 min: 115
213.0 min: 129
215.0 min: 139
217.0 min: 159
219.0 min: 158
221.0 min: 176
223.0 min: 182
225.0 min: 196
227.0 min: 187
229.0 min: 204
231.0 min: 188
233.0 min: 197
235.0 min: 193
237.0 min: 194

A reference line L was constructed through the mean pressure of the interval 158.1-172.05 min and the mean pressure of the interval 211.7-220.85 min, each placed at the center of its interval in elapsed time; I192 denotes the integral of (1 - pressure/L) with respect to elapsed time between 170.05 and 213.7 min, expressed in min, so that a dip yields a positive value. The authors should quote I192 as 3.7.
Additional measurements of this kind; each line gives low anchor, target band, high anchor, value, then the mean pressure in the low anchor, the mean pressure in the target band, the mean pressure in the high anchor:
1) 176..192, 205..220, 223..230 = 5.1 min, 194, 127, 194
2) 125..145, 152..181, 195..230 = -3.1 min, 206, 200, 143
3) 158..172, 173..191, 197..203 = -4.1 min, 198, 197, 121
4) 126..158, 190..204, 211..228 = 2.9 min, 203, 139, 163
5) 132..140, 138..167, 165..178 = 0.3 min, 204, 200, 200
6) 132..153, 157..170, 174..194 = -0.2 min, 202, 200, 192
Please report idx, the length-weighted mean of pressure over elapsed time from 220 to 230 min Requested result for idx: 189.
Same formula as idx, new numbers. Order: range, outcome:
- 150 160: 198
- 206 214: 112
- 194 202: 132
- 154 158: 200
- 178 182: 196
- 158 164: 205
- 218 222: 167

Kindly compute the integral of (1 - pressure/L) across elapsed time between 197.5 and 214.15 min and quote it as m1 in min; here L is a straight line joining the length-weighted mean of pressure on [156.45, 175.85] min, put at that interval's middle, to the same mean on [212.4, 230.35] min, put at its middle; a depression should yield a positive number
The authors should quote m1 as 6.19 min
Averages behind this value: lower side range 201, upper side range 171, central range 113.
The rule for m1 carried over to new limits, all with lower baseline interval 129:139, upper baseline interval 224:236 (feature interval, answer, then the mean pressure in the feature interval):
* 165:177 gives 0.0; 200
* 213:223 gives 1.9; 158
